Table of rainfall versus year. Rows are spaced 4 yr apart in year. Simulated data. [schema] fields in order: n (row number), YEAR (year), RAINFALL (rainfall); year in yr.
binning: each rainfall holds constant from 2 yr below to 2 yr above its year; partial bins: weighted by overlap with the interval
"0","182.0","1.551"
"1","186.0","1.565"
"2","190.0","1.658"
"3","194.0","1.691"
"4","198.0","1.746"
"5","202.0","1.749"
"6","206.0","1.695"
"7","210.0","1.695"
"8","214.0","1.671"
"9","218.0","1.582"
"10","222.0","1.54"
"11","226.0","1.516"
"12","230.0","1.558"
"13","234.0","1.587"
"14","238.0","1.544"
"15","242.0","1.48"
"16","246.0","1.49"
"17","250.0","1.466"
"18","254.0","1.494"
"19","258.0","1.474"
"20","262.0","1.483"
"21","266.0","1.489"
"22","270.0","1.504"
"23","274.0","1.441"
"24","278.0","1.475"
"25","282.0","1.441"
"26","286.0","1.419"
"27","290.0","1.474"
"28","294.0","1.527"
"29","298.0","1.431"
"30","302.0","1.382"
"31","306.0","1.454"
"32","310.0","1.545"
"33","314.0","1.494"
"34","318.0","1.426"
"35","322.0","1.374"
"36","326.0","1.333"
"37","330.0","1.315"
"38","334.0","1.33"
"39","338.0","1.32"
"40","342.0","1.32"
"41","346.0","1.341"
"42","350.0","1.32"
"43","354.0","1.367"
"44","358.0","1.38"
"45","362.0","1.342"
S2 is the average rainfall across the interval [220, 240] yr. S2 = 1.55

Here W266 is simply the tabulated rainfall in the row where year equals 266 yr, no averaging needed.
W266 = 1.489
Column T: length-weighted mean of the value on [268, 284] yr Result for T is 1.47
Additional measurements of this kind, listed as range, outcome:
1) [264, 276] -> 1.48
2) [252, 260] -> 1.48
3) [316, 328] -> 1.38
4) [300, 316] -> 1.47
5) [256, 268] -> 1.48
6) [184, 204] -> 1.68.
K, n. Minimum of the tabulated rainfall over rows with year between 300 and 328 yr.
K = 1.333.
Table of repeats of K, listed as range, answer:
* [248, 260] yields 1.466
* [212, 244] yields 1.48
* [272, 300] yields 1.419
